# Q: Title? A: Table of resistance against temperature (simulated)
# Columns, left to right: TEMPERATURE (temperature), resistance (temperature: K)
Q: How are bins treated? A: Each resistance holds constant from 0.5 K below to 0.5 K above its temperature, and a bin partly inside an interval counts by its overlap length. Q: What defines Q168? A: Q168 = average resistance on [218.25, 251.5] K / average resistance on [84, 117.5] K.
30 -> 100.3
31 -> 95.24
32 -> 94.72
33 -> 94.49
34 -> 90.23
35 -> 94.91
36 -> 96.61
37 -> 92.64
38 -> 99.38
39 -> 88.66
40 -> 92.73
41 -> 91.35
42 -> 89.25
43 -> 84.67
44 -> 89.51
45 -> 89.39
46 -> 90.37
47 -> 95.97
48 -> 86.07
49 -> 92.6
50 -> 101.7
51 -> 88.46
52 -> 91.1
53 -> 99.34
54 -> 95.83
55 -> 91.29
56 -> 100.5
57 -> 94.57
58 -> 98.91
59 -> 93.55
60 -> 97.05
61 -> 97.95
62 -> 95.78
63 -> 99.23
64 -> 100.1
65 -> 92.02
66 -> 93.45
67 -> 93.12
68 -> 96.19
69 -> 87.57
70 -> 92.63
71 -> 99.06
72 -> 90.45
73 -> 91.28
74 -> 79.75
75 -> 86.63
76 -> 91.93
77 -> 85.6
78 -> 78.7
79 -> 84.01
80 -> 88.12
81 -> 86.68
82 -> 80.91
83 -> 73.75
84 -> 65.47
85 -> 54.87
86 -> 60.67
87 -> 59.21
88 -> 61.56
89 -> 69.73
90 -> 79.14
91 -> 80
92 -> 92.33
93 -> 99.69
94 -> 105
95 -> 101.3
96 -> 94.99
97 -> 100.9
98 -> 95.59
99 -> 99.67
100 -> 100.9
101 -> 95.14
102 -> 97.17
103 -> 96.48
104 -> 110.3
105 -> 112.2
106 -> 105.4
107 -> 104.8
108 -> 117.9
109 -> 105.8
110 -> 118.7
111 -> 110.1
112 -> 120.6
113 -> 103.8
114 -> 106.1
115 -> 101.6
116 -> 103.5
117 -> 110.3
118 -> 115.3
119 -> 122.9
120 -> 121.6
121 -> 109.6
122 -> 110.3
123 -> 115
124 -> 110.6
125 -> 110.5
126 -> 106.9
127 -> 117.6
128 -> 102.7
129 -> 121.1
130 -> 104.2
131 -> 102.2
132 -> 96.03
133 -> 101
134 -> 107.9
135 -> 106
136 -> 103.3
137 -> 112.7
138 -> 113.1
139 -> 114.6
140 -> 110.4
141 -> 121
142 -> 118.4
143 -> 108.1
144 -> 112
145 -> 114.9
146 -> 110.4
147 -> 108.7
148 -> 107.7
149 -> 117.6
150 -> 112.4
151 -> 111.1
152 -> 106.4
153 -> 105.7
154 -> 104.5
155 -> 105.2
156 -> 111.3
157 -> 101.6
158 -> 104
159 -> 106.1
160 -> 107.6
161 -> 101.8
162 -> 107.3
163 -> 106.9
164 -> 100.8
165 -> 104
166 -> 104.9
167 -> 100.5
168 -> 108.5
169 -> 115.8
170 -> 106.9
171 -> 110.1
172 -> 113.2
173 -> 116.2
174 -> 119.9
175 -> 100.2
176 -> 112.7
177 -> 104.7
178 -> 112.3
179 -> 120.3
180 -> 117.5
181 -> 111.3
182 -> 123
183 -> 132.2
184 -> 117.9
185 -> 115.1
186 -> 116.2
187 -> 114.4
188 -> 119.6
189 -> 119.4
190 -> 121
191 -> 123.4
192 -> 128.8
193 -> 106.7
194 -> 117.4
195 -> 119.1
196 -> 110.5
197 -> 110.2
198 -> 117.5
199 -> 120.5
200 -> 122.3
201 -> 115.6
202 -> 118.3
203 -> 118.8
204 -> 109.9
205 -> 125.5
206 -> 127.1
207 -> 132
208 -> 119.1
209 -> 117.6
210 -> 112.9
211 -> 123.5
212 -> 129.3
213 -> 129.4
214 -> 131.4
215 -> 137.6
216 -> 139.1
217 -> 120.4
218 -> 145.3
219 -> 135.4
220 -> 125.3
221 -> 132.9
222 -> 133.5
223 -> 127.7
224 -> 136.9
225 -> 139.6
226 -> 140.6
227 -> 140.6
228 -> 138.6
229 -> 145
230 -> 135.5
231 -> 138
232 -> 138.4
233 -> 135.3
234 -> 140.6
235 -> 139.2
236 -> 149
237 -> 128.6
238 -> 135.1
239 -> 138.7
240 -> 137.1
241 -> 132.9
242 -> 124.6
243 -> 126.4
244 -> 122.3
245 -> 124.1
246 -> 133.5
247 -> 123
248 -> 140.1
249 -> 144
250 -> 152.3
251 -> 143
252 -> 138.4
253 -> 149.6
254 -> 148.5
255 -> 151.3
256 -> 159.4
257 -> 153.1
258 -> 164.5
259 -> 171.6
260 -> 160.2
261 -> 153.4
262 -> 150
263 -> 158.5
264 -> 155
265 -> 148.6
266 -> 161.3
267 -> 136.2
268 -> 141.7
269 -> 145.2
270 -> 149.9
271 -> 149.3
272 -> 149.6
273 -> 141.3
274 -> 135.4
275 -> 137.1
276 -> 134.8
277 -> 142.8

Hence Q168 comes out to 1.42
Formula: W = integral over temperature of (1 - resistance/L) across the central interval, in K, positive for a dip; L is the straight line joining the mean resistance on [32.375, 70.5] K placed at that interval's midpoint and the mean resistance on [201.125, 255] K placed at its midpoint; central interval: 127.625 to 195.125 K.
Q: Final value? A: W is 4.02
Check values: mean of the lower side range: 93.7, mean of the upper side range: 133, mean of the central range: 111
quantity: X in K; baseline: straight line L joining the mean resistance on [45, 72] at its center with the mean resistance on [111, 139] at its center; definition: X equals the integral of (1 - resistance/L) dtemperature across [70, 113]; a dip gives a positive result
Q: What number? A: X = 4.6 K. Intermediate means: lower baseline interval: 94.6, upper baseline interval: 110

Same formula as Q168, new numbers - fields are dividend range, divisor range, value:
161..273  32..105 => 1.43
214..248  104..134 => 1.22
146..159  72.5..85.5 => 1.34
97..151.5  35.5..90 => 1.24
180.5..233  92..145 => 1.16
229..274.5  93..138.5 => 1.34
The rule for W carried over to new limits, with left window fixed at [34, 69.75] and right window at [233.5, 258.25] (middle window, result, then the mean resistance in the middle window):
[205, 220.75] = 0.4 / 128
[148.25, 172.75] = 2.5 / 107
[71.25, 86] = 2.8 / 80.9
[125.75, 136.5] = 0.6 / 106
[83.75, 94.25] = 2.9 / 74.8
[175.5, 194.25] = 1.2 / 118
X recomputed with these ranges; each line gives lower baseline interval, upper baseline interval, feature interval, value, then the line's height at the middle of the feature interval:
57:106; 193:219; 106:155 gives -3.7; 103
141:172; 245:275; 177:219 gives 1.0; 124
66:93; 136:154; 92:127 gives -4.3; 95.4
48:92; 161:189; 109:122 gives -1.8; 98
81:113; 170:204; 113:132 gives -2.1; 99.4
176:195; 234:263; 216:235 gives -0.4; 134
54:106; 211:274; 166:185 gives 1.0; 120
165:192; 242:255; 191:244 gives -0.6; 127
